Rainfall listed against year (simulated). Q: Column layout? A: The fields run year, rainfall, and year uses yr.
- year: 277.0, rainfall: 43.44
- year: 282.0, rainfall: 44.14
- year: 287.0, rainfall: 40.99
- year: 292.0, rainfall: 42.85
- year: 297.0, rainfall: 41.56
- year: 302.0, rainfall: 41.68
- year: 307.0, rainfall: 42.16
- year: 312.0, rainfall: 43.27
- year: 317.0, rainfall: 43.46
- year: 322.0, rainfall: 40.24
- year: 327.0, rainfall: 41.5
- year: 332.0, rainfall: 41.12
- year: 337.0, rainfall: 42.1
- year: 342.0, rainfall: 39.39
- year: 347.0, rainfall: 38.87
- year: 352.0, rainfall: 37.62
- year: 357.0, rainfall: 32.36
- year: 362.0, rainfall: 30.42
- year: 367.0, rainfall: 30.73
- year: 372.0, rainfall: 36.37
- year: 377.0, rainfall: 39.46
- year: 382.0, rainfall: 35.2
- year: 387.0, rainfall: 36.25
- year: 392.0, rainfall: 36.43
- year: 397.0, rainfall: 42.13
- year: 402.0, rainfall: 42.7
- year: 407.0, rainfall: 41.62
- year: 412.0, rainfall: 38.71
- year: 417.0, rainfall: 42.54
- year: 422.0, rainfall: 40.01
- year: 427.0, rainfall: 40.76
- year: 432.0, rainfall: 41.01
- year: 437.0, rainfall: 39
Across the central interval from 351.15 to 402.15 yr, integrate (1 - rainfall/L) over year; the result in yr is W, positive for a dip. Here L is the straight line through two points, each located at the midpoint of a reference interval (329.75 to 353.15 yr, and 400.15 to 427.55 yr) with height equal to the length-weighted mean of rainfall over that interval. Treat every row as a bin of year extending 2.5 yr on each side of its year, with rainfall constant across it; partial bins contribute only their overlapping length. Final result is 5.7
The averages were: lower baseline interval 39.9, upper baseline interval 41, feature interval 36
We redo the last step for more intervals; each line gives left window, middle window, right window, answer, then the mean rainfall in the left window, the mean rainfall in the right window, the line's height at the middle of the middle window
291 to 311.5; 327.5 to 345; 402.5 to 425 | 0.36 yr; 42.1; 40.9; 41.7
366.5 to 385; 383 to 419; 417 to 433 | -1.24 yr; 36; 40.9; 38.5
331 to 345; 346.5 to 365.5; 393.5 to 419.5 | 3.13 yr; 40.8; 41.3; 40.9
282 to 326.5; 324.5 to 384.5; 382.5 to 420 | 5.63 yr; 42.1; 39.8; 40.9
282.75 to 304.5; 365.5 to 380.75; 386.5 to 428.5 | 1.86 yr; 42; 40.3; 40.8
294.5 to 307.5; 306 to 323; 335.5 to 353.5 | -0.60 yr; 41.7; 39.5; 41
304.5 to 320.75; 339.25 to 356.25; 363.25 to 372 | -0.92 yr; 42.8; 32.3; 36.1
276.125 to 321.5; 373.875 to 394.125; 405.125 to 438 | 2.13 yr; 42.5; 40.6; 41.2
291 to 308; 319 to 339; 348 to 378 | -1.46 yr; 42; 34.5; 38.5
